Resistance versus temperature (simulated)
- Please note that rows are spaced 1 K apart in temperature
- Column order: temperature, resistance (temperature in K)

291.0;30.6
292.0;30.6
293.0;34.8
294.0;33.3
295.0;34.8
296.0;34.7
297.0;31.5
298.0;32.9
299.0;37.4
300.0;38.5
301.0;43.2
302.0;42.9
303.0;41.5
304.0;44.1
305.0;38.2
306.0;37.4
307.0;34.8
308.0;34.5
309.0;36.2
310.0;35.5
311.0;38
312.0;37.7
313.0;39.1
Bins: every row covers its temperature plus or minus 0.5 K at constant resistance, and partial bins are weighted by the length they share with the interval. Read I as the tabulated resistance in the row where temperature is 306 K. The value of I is 37.4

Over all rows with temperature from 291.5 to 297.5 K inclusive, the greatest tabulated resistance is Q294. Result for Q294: 34.8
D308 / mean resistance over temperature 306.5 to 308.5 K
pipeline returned 34.6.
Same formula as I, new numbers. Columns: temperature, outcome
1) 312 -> 37.7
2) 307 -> 34.8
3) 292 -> 30.6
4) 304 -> 44.1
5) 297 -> 31.5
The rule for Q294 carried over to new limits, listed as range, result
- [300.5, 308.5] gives 44.1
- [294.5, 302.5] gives 43.2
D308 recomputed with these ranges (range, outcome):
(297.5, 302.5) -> 39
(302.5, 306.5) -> 40.3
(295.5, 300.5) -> 35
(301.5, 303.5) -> 42.2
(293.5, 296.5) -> 34.3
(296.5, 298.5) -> 32.2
